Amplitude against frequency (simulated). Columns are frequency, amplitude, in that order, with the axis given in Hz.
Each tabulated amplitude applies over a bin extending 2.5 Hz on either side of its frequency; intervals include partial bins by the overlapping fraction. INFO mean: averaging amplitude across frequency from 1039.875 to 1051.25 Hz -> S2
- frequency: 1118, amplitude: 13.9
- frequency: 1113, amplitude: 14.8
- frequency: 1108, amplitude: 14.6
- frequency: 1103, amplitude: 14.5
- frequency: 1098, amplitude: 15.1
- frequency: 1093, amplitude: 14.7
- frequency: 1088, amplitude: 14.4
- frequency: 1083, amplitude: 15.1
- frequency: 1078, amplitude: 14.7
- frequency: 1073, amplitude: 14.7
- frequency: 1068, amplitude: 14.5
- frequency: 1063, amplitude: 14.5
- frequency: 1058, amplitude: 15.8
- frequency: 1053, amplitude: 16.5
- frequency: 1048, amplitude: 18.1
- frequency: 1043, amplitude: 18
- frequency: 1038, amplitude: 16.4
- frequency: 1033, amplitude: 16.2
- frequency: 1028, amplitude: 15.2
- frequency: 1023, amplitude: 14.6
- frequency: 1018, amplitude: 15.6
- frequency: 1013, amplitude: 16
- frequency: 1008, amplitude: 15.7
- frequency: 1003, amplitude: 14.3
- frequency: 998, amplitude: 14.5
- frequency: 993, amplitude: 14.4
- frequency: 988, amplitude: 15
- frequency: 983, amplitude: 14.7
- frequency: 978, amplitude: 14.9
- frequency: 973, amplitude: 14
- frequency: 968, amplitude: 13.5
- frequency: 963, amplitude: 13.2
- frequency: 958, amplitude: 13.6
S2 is 17.9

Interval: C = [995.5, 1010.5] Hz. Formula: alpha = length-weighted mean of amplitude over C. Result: 14.8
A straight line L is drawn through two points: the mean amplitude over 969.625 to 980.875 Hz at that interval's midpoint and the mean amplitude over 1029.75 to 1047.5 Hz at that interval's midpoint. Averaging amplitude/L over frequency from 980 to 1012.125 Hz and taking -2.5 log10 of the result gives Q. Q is 0.03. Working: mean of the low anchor 14.4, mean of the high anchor 16.9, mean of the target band 14.8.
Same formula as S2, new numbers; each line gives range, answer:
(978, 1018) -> 15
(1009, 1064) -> 16.1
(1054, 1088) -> 14.9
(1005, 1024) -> 15.5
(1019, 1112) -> 15.4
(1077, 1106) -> 14.8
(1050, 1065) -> 15.7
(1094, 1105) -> 14.8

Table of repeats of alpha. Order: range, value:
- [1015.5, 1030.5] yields 15.1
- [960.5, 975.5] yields 13.6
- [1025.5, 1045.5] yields 16.4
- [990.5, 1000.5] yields 14.4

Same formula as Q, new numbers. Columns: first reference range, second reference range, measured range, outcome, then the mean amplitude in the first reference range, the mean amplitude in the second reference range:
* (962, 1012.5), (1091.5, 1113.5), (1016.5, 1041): -0.08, 14.5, 14.7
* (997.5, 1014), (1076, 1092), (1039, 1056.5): -0.16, 15.1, 14.7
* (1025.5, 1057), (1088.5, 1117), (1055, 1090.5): 0.06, 16.7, 14.7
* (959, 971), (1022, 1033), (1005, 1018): -0.07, 13.4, 15.2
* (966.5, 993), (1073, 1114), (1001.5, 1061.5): -0.10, 14.5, 14.7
